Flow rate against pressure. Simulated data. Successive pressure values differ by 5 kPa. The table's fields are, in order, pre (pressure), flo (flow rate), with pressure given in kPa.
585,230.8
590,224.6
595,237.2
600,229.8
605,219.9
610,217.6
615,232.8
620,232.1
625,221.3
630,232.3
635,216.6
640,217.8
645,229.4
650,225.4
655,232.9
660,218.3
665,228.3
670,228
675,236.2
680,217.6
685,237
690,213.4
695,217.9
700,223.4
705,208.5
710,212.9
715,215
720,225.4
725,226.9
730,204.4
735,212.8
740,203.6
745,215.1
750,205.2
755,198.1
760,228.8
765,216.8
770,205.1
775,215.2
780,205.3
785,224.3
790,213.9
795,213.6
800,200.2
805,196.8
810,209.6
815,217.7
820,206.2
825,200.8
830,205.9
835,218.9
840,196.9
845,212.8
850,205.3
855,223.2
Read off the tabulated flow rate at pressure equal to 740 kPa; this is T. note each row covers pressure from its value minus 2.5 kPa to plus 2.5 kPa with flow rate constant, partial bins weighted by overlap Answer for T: 203.6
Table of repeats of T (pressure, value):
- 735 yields 212.8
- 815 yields 217.7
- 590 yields 224.6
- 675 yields 236.2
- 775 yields 215.2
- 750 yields 205.2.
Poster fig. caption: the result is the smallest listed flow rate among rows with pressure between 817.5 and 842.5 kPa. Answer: 196.9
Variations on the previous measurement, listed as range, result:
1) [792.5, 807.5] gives 196.8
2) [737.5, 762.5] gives 198.1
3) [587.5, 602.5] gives 224.6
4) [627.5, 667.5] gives 216.6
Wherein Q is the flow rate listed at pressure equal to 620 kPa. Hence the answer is 232.1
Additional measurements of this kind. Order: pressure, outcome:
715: 215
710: 212.9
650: 225.4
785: 224.3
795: 213.6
